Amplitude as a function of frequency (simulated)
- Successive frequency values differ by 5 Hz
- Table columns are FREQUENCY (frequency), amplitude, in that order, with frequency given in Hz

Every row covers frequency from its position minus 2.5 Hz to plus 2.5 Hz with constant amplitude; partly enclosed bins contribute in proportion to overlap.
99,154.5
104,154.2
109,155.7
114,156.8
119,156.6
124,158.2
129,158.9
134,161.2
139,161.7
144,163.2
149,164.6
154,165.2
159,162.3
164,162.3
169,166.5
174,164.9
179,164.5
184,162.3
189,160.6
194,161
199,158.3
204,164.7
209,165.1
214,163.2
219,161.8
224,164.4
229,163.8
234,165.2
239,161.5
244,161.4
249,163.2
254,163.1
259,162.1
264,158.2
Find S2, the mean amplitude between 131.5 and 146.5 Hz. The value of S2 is 162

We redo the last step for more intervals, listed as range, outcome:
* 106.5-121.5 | 156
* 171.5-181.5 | 165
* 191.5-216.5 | 162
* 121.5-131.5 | 159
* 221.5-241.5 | 164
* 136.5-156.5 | 164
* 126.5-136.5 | 160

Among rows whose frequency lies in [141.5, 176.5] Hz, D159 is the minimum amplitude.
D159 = 162.3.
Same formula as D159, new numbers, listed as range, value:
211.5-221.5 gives 161.8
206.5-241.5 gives 161.5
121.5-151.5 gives 158.2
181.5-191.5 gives 160.6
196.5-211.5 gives 158.3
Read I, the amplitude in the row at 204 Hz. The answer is 164.7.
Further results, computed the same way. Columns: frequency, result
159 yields 162.3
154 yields 165.2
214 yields 163.2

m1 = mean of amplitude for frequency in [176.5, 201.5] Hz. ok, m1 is 161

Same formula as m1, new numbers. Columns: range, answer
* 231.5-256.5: 163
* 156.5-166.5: 162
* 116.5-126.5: 157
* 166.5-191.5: 164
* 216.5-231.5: 163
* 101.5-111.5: 155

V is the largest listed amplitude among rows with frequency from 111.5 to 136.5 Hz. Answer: 161.2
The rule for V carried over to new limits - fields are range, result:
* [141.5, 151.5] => 164.6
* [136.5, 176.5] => 166.5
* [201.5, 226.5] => 165.1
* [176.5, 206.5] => 164.7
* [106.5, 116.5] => 156.8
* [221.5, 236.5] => 165.2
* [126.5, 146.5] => 163.2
